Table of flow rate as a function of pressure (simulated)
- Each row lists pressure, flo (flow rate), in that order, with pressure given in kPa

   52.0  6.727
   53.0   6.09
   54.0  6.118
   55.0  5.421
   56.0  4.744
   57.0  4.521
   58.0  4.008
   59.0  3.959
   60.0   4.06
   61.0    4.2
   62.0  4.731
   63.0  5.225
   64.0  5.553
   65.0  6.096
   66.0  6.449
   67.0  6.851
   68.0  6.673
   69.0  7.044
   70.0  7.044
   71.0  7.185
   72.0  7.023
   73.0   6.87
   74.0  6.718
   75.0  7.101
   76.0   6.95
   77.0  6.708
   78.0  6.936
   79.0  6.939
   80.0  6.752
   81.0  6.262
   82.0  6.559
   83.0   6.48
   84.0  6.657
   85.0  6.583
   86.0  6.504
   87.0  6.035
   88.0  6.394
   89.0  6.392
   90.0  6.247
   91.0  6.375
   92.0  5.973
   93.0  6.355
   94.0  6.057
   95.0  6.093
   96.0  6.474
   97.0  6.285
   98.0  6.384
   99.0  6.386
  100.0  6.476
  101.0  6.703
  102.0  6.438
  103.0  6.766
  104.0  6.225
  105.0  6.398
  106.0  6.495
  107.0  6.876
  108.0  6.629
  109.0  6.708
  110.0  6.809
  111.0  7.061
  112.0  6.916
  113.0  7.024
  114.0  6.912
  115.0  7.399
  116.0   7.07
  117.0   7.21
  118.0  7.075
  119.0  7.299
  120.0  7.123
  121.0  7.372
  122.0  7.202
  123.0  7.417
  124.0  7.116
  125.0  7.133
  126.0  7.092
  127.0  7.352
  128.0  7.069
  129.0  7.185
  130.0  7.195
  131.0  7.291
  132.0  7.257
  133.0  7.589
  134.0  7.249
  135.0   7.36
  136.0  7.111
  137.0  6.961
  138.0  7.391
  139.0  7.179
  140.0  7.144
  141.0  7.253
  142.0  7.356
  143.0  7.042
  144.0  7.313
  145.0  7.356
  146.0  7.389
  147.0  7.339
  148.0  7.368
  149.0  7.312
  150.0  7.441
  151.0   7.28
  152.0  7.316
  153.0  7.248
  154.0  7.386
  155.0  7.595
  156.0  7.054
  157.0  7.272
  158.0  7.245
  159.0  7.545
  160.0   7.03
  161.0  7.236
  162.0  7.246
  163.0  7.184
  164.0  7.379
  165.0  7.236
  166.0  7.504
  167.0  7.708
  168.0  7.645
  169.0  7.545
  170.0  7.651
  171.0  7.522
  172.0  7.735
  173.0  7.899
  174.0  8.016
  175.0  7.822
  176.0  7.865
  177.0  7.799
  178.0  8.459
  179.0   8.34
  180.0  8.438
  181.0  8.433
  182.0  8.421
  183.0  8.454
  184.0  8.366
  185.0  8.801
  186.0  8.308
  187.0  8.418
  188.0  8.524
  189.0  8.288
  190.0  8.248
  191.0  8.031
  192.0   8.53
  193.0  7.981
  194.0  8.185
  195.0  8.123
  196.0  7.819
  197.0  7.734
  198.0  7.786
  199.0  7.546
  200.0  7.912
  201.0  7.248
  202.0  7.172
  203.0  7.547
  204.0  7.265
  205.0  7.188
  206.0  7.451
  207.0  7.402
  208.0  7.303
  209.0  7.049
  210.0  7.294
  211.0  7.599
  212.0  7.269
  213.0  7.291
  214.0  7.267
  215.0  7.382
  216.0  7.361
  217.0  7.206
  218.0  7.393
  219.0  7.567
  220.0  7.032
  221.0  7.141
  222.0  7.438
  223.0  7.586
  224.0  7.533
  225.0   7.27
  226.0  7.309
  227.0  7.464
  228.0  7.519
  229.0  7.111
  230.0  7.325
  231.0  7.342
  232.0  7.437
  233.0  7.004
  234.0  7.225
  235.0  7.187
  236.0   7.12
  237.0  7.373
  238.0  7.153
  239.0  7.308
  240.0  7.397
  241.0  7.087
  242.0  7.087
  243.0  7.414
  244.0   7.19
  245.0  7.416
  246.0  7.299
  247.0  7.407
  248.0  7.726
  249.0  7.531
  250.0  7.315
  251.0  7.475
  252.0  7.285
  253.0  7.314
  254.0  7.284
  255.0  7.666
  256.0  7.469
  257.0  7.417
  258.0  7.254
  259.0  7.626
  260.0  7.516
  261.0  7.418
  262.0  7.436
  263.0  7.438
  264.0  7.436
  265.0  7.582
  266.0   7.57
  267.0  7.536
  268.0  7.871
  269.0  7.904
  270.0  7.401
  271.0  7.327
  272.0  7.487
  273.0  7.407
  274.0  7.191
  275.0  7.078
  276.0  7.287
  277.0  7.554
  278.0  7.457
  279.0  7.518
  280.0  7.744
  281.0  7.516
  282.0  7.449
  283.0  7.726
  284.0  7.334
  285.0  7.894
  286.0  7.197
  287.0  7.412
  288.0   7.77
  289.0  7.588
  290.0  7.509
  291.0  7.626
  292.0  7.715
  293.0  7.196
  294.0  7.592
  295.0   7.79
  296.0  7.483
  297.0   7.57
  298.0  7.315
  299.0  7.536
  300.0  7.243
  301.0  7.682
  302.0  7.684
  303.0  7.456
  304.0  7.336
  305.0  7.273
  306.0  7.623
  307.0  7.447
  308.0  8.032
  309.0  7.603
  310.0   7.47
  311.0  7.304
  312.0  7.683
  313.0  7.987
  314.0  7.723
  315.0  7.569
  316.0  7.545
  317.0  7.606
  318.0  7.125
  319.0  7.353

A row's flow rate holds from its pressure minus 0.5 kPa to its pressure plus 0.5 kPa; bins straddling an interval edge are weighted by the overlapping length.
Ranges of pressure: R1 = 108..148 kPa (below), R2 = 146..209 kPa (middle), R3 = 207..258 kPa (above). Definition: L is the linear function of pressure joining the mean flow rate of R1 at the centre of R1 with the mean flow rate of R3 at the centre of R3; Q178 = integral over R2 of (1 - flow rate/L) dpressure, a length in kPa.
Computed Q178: -4.0 kPa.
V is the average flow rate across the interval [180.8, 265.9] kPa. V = 7.54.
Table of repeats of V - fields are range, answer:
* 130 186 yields 7.56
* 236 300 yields 7.45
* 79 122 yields 6.63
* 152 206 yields 7.78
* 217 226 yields 7.36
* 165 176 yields 7.69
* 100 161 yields 7.13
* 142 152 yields 7.32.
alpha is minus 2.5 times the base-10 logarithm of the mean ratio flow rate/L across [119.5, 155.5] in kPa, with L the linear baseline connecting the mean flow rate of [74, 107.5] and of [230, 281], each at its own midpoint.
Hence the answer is -0.08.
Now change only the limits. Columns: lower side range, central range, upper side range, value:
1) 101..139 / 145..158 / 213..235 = -0.03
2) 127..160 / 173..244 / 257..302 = -0.04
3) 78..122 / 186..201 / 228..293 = -0.14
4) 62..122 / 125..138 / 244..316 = -0.06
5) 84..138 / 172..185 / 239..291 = -0.16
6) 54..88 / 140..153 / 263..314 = -0.11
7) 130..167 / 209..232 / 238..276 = 0.00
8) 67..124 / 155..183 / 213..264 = -0.09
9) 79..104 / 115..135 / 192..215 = -0.08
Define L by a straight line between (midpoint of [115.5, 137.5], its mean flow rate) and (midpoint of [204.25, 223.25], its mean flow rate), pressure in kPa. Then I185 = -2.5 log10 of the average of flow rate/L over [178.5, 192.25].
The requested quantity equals -0.15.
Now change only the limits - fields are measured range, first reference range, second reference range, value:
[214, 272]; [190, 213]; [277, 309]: 0.03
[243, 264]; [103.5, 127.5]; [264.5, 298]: 0.00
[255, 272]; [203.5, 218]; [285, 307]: -0.01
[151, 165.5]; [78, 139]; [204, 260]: -0.04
